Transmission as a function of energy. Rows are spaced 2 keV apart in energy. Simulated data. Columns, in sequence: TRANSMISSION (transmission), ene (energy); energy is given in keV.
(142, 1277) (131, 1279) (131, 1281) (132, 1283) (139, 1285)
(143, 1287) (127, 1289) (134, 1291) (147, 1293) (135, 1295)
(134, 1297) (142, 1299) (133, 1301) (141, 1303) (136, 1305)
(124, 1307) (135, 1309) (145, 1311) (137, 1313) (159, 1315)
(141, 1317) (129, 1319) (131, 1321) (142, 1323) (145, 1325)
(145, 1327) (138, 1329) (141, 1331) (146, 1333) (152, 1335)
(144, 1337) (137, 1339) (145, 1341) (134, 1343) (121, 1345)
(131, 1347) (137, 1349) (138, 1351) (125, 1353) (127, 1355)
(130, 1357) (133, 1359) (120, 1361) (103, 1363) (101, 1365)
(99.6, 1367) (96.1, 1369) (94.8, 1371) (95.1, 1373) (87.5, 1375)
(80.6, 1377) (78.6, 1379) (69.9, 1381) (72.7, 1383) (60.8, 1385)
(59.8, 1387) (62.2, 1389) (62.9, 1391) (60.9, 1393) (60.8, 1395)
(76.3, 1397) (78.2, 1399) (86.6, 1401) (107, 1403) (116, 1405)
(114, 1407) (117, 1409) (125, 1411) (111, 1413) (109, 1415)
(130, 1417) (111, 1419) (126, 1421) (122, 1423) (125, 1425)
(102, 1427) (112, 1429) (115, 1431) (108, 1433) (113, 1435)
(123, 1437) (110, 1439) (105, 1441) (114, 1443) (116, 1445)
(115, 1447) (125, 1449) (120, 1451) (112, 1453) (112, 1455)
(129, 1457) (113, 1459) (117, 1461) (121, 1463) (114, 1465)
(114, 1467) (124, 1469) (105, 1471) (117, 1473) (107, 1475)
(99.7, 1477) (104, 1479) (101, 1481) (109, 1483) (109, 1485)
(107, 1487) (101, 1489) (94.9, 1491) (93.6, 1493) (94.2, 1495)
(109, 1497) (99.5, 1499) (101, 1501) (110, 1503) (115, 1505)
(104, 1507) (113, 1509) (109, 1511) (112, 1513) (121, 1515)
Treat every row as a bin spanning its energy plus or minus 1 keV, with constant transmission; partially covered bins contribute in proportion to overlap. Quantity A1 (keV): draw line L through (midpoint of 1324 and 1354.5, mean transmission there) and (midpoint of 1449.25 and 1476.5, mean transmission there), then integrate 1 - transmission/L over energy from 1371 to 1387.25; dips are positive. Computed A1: 6.65 keV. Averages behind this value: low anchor 138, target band 77.5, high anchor 116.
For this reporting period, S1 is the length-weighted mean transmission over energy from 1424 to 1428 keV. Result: 114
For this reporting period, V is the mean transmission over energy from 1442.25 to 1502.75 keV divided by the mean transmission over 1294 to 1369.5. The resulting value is 0.83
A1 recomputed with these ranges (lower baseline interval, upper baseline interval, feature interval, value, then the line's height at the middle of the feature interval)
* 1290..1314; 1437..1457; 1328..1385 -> 5.84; 129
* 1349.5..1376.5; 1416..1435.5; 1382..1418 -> 7.91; 114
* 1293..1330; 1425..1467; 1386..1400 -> 6.58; 124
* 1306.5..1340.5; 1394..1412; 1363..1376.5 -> 2.36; 116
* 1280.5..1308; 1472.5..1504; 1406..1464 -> -2.14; 112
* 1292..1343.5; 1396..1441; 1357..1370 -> 1.68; 127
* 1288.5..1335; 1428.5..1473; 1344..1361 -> 0.31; 132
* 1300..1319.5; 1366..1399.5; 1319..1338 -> -3.10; 122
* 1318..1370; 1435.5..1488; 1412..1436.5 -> 0.66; 119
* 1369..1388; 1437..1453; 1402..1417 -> -3.04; 95.8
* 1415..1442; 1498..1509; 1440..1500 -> 0.25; 110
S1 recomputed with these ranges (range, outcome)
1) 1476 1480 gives 102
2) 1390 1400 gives 67.8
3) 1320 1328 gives 141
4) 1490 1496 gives 94.2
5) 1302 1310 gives 134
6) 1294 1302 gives 136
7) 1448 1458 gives 120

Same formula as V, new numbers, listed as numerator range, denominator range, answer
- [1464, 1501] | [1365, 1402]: 1.36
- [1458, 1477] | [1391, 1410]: 1.28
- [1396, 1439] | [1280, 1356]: 0.81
